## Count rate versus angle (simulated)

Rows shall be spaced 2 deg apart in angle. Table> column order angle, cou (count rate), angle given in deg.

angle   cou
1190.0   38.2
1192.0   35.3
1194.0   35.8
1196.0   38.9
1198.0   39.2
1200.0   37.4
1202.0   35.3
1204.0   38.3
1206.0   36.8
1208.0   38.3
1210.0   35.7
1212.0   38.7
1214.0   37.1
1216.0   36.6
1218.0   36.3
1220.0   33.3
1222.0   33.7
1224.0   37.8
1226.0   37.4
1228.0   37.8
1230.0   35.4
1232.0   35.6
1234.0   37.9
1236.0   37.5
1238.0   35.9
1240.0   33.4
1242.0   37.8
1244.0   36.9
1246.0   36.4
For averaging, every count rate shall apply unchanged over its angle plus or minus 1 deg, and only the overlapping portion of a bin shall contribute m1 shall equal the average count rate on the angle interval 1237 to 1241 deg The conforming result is 34.6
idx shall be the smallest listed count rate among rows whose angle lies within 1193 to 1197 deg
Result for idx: 35.8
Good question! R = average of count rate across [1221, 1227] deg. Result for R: 36.3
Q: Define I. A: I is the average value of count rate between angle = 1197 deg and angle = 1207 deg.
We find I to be 37.4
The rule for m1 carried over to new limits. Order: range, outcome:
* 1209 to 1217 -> 37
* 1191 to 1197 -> 36.7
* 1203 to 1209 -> 37.8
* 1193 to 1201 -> 37.8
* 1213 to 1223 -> 35.4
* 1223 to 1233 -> 36.8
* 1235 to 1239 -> 36.7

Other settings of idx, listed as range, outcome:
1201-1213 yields 35.3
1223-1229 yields 37.4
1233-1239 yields 35.9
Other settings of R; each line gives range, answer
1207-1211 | 37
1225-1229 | 37.6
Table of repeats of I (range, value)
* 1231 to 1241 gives 36.1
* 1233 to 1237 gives 37.7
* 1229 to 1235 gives 36.3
